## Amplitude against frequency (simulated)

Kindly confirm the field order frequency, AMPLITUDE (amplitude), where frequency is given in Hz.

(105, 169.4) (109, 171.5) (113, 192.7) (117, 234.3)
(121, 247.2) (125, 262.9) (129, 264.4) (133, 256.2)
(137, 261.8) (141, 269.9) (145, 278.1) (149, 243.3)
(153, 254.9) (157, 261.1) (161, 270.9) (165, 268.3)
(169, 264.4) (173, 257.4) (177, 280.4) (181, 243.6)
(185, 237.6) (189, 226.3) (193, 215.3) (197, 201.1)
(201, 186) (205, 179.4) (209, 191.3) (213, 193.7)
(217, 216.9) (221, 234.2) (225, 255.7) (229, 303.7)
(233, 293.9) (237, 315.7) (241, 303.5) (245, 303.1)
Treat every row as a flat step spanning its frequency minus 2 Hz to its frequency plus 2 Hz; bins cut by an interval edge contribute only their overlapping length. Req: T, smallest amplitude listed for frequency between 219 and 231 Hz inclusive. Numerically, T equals 234.2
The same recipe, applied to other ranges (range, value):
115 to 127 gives 234.3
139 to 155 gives 243.3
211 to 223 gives 193.7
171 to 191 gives 226.3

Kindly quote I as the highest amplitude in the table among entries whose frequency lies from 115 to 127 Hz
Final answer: 262.9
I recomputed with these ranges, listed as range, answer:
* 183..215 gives 237.6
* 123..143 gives 269.9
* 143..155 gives 278.1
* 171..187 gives 280.4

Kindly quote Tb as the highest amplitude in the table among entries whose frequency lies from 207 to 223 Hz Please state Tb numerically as 234.2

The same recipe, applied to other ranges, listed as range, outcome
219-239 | 315.7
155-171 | 270.9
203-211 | 191.3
